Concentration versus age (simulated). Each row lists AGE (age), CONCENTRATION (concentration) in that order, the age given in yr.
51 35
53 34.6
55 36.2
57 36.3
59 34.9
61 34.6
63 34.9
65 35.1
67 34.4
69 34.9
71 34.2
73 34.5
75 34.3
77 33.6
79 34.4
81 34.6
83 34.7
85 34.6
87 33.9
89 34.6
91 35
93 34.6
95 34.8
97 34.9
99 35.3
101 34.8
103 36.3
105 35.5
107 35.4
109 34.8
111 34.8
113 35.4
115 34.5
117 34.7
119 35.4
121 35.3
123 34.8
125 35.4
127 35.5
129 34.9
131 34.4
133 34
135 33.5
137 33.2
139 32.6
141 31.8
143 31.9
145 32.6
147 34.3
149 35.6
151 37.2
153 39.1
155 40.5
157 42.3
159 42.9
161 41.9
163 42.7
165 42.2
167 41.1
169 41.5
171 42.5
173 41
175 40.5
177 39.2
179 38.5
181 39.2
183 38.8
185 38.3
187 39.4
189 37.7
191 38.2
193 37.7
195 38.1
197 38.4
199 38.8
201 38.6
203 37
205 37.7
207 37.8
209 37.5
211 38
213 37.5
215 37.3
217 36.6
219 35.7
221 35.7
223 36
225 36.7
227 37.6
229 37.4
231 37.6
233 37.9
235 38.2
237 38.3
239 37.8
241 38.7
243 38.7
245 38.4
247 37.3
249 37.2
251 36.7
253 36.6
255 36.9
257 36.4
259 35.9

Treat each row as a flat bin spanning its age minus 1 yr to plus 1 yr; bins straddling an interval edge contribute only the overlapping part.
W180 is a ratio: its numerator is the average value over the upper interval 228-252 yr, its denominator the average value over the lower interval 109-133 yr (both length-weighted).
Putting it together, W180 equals 1.1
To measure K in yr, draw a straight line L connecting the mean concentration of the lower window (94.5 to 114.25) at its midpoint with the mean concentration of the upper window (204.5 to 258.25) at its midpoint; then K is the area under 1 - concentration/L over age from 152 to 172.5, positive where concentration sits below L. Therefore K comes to -3.11 yr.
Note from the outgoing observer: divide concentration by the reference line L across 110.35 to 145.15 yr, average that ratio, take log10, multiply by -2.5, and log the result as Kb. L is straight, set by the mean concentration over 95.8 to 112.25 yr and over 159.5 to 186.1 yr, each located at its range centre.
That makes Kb 0.087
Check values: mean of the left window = 35.2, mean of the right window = 40.6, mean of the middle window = 34.2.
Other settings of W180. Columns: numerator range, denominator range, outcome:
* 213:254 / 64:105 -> 1.08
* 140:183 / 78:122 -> 1.12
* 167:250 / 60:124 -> 1.10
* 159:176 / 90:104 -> 1.19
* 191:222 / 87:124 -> 1.07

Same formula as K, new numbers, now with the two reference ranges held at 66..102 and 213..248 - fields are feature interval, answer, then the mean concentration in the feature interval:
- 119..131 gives 0.08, 35.1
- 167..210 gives -2.76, 38.9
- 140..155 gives 0.32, 35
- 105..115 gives 0.00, 35.1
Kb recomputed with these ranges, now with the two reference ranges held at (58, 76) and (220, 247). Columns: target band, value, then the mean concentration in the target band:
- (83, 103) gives 0.01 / 34.8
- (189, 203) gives -0.04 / 38.2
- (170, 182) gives -0.10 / 40.1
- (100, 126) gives 0.01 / 35.2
